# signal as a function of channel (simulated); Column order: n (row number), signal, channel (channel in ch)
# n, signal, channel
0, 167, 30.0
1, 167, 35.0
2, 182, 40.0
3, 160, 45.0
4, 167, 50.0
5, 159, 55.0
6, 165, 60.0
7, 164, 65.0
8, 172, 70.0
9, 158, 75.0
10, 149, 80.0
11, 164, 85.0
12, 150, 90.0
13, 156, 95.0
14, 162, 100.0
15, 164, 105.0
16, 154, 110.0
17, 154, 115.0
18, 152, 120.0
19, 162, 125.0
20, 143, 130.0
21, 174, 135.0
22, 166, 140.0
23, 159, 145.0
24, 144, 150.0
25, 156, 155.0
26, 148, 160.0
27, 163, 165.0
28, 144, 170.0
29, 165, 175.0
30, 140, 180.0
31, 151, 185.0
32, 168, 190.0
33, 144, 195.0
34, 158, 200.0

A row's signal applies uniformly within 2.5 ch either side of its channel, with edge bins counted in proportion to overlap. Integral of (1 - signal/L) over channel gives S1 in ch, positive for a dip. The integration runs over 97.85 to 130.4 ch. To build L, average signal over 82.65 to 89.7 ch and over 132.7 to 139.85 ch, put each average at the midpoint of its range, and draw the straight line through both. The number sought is 1.9 ch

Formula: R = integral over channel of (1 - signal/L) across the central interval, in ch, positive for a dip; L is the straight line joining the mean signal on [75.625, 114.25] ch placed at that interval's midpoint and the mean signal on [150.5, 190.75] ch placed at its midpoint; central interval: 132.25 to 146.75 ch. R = -1.1 ch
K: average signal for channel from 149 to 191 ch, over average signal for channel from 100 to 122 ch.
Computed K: 0.98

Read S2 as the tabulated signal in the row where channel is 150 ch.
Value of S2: 144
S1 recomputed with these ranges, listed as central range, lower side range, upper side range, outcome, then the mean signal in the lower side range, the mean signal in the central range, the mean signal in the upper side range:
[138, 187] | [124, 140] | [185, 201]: 1.4 ch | 160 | 154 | 156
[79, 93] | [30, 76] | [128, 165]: 0.7 ch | 166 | 155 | 156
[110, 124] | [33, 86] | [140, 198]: 0.4 ch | 164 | 154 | 154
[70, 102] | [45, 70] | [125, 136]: 0.8 ch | 164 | 158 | 157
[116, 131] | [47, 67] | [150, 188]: 0.3 ch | 164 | 153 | 152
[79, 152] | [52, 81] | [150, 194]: 0.4 ch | 162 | 157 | 153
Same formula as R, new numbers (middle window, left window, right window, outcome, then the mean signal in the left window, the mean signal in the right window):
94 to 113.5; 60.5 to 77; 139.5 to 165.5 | 0.2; 165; 155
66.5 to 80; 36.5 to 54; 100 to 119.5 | 0.1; 169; 157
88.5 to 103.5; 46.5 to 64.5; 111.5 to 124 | 0.0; 164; 154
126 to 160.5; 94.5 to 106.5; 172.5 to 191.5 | 0.4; 161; 155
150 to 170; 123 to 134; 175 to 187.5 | -0.1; 155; 149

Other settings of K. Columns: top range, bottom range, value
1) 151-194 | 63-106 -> 0.96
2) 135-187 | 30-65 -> 0.93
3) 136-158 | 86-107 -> 0.99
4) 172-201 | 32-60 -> 0.92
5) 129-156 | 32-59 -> 0.95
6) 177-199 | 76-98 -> 0.98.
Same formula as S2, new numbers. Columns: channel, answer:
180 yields 140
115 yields 154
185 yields 151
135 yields 174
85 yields 164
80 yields 149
